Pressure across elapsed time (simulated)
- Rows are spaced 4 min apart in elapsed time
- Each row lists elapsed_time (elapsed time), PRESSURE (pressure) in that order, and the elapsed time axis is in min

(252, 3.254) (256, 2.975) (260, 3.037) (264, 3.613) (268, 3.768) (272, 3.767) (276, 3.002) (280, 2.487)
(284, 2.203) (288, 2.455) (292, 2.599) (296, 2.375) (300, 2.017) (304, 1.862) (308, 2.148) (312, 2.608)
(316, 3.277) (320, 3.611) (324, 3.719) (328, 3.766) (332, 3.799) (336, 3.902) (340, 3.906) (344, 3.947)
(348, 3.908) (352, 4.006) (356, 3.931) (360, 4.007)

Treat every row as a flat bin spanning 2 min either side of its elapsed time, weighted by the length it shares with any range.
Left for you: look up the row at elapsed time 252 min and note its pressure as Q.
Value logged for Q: 3.254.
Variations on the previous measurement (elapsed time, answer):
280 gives 2.487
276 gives 3.002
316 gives 3.277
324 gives 3.719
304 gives 1.862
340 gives 3.906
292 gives 2.599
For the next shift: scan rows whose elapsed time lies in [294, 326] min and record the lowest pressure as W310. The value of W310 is 1.862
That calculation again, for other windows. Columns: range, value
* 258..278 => 3.002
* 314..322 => 3.277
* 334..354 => 3.902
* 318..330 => 3.611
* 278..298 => 2.203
